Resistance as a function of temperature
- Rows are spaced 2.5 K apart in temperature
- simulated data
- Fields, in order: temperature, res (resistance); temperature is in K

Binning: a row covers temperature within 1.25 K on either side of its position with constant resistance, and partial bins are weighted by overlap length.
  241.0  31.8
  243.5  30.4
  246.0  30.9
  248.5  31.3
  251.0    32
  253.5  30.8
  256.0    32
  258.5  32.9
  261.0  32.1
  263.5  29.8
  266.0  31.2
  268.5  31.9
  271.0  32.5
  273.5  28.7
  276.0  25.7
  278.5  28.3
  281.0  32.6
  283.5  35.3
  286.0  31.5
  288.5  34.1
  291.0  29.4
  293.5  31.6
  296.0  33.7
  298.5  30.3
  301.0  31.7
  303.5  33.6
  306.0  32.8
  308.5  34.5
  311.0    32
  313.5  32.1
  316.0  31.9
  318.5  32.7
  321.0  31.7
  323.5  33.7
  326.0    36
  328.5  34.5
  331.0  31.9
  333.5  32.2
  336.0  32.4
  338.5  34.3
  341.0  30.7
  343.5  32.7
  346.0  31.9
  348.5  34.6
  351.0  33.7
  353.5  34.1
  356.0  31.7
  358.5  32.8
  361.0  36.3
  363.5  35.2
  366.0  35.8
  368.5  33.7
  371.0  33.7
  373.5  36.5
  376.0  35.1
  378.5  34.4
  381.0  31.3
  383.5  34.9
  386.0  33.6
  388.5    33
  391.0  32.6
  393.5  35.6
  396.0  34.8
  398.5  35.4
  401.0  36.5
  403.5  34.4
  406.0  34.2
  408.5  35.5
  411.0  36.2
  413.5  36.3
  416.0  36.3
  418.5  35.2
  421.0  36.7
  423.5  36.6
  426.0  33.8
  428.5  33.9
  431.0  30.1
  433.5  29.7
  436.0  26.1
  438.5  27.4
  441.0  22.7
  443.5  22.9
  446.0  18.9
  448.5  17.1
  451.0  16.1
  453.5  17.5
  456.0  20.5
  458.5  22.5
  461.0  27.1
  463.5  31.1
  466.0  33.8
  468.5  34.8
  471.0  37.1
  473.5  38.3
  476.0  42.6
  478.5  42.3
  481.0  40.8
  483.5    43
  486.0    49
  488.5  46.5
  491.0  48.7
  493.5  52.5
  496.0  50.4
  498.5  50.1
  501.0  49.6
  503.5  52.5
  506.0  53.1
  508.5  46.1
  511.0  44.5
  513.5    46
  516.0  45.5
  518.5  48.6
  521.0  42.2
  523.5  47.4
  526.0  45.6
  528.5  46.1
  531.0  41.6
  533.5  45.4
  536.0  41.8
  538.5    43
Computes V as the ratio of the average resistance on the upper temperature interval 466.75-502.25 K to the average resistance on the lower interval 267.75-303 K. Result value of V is 1.42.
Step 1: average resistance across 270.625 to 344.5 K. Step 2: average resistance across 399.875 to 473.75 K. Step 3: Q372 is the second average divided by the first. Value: 0.93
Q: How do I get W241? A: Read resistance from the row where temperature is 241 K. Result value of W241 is 31.8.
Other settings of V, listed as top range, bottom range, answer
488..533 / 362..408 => 1.38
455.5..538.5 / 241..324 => 1.35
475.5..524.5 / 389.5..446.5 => 1.45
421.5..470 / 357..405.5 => 0.77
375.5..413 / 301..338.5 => 1.05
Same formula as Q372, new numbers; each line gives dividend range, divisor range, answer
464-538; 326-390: 1.33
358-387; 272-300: 1.11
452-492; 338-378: 1.05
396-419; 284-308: 1.10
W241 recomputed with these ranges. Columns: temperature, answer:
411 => 36.2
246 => 30.9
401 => 36.5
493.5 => 52.5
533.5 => 45.4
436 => 26.1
